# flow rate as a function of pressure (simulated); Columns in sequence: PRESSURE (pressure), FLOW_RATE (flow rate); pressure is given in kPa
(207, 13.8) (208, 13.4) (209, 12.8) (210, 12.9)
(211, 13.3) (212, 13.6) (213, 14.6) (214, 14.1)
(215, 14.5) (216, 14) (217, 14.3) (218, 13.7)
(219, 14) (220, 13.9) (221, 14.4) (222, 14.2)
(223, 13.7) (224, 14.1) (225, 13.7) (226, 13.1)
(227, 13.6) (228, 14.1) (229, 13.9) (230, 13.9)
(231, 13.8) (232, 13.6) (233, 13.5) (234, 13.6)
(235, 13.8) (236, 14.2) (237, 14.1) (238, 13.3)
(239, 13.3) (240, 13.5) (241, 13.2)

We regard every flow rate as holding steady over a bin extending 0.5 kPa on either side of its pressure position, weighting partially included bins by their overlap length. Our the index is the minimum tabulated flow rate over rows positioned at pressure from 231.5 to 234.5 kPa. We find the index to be 13.5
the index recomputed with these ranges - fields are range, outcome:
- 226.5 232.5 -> 13.6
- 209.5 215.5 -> 12.9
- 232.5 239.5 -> 13.3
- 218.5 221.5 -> 13.9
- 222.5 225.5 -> 13.7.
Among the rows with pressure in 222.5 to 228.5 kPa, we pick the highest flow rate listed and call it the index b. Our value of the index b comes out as 14.1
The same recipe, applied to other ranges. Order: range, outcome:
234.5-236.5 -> 14.2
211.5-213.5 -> 14.6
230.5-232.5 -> 13.8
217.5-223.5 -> 14.4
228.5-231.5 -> 13.9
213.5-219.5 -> 14.5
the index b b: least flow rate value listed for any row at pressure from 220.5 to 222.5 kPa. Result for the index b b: 14.2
